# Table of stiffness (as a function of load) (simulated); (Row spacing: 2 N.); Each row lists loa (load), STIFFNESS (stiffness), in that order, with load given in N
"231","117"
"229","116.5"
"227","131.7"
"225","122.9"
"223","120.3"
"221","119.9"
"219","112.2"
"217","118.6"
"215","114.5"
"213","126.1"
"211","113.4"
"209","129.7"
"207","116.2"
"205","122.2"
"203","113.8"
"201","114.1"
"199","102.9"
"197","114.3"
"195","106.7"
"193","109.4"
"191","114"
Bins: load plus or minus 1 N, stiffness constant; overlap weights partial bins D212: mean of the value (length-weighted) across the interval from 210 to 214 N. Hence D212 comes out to 120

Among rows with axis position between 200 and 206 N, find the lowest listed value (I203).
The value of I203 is 113.8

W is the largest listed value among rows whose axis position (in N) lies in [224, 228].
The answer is 131.7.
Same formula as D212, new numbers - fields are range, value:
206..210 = 123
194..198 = 110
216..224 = 118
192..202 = 109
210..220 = 117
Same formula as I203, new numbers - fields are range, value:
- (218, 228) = 112.2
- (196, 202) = 102.9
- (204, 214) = 113.4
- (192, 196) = 106.7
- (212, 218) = 114.5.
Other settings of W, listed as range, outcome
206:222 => 129.7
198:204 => 114.1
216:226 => 122.9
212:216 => 126.1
